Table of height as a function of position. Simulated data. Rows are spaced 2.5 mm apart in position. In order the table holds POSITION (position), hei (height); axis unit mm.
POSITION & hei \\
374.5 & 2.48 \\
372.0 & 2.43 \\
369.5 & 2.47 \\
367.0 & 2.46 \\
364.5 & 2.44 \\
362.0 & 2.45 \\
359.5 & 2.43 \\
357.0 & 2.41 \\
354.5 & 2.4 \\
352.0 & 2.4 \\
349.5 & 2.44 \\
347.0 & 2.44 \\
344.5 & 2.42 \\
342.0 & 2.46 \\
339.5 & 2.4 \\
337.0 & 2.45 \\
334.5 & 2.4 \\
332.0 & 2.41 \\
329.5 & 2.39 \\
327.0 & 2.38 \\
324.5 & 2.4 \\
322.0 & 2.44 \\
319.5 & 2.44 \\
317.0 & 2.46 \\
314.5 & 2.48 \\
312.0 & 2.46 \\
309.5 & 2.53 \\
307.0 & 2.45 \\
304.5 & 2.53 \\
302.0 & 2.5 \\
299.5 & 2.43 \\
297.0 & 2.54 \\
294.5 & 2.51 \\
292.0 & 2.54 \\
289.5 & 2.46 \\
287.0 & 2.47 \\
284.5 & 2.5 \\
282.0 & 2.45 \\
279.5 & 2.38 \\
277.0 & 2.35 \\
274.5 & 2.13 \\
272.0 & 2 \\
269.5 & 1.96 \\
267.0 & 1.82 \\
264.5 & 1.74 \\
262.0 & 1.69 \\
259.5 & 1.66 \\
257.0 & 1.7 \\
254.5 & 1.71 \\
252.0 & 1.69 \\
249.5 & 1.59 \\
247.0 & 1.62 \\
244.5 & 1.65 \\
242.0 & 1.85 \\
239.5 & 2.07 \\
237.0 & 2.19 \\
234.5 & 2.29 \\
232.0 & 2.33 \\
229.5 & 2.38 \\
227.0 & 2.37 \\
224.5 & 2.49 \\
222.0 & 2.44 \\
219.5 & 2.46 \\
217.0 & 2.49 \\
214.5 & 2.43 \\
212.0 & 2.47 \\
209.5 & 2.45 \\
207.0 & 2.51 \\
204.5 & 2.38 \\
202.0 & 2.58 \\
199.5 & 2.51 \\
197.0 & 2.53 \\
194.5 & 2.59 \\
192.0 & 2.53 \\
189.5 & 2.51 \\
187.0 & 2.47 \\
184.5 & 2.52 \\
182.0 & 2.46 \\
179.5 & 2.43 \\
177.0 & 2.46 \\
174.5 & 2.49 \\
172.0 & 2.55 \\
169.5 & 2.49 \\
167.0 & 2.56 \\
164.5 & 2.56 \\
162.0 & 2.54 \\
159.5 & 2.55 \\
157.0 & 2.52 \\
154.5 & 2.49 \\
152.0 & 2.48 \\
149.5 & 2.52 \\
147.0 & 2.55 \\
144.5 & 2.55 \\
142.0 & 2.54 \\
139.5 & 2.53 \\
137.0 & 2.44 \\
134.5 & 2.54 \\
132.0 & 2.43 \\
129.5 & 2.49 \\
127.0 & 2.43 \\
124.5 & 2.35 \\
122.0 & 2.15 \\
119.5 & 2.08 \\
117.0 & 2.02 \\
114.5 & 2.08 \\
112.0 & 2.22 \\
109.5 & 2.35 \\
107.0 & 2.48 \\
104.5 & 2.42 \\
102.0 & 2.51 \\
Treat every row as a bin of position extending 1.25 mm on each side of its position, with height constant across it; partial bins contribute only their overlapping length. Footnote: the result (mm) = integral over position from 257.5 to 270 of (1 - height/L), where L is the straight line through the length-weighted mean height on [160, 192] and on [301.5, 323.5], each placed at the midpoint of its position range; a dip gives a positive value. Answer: 3.7 mm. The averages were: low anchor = 2.51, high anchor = 2.48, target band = 1.76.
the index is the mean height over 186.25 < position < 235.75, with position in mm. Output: 2.46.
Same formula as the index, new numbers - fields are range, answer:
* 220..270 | 1.97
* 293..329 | 2.47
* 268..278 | 2.1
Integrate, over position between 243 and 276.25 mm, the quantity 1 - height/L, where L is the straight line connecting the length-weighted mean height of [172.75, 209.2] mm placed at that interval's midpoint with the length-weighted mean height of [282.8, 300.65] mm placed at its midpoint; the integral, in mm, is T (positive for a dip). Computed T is 9.6 mm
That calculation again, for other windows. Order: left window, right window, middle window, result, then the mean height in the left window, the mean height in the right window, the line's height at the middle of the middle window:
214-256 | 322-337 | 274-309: -2.6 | 2.11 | 2.4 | 2.29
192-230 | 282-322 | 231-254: 5.3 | 2.48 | 2.48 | 2.48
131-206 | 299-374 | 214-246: 3.0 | 2.51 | 2.44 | 2.48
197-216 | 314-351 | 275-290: 0.2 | 2.48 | 2.43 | 2.45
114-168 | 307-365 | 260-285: 3.7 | 2.43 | 2.43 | 2.43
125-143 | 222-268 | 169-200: -3.7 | 2.48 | 1.95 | 2.24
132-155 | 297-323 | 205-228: 0.4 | 2.51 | 2.48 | 2.5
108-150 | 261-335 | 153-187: -2.1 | 2.37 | 2.34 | 2.36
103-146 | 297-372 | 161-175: -0.9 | 2.36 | 2.44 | 2.38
